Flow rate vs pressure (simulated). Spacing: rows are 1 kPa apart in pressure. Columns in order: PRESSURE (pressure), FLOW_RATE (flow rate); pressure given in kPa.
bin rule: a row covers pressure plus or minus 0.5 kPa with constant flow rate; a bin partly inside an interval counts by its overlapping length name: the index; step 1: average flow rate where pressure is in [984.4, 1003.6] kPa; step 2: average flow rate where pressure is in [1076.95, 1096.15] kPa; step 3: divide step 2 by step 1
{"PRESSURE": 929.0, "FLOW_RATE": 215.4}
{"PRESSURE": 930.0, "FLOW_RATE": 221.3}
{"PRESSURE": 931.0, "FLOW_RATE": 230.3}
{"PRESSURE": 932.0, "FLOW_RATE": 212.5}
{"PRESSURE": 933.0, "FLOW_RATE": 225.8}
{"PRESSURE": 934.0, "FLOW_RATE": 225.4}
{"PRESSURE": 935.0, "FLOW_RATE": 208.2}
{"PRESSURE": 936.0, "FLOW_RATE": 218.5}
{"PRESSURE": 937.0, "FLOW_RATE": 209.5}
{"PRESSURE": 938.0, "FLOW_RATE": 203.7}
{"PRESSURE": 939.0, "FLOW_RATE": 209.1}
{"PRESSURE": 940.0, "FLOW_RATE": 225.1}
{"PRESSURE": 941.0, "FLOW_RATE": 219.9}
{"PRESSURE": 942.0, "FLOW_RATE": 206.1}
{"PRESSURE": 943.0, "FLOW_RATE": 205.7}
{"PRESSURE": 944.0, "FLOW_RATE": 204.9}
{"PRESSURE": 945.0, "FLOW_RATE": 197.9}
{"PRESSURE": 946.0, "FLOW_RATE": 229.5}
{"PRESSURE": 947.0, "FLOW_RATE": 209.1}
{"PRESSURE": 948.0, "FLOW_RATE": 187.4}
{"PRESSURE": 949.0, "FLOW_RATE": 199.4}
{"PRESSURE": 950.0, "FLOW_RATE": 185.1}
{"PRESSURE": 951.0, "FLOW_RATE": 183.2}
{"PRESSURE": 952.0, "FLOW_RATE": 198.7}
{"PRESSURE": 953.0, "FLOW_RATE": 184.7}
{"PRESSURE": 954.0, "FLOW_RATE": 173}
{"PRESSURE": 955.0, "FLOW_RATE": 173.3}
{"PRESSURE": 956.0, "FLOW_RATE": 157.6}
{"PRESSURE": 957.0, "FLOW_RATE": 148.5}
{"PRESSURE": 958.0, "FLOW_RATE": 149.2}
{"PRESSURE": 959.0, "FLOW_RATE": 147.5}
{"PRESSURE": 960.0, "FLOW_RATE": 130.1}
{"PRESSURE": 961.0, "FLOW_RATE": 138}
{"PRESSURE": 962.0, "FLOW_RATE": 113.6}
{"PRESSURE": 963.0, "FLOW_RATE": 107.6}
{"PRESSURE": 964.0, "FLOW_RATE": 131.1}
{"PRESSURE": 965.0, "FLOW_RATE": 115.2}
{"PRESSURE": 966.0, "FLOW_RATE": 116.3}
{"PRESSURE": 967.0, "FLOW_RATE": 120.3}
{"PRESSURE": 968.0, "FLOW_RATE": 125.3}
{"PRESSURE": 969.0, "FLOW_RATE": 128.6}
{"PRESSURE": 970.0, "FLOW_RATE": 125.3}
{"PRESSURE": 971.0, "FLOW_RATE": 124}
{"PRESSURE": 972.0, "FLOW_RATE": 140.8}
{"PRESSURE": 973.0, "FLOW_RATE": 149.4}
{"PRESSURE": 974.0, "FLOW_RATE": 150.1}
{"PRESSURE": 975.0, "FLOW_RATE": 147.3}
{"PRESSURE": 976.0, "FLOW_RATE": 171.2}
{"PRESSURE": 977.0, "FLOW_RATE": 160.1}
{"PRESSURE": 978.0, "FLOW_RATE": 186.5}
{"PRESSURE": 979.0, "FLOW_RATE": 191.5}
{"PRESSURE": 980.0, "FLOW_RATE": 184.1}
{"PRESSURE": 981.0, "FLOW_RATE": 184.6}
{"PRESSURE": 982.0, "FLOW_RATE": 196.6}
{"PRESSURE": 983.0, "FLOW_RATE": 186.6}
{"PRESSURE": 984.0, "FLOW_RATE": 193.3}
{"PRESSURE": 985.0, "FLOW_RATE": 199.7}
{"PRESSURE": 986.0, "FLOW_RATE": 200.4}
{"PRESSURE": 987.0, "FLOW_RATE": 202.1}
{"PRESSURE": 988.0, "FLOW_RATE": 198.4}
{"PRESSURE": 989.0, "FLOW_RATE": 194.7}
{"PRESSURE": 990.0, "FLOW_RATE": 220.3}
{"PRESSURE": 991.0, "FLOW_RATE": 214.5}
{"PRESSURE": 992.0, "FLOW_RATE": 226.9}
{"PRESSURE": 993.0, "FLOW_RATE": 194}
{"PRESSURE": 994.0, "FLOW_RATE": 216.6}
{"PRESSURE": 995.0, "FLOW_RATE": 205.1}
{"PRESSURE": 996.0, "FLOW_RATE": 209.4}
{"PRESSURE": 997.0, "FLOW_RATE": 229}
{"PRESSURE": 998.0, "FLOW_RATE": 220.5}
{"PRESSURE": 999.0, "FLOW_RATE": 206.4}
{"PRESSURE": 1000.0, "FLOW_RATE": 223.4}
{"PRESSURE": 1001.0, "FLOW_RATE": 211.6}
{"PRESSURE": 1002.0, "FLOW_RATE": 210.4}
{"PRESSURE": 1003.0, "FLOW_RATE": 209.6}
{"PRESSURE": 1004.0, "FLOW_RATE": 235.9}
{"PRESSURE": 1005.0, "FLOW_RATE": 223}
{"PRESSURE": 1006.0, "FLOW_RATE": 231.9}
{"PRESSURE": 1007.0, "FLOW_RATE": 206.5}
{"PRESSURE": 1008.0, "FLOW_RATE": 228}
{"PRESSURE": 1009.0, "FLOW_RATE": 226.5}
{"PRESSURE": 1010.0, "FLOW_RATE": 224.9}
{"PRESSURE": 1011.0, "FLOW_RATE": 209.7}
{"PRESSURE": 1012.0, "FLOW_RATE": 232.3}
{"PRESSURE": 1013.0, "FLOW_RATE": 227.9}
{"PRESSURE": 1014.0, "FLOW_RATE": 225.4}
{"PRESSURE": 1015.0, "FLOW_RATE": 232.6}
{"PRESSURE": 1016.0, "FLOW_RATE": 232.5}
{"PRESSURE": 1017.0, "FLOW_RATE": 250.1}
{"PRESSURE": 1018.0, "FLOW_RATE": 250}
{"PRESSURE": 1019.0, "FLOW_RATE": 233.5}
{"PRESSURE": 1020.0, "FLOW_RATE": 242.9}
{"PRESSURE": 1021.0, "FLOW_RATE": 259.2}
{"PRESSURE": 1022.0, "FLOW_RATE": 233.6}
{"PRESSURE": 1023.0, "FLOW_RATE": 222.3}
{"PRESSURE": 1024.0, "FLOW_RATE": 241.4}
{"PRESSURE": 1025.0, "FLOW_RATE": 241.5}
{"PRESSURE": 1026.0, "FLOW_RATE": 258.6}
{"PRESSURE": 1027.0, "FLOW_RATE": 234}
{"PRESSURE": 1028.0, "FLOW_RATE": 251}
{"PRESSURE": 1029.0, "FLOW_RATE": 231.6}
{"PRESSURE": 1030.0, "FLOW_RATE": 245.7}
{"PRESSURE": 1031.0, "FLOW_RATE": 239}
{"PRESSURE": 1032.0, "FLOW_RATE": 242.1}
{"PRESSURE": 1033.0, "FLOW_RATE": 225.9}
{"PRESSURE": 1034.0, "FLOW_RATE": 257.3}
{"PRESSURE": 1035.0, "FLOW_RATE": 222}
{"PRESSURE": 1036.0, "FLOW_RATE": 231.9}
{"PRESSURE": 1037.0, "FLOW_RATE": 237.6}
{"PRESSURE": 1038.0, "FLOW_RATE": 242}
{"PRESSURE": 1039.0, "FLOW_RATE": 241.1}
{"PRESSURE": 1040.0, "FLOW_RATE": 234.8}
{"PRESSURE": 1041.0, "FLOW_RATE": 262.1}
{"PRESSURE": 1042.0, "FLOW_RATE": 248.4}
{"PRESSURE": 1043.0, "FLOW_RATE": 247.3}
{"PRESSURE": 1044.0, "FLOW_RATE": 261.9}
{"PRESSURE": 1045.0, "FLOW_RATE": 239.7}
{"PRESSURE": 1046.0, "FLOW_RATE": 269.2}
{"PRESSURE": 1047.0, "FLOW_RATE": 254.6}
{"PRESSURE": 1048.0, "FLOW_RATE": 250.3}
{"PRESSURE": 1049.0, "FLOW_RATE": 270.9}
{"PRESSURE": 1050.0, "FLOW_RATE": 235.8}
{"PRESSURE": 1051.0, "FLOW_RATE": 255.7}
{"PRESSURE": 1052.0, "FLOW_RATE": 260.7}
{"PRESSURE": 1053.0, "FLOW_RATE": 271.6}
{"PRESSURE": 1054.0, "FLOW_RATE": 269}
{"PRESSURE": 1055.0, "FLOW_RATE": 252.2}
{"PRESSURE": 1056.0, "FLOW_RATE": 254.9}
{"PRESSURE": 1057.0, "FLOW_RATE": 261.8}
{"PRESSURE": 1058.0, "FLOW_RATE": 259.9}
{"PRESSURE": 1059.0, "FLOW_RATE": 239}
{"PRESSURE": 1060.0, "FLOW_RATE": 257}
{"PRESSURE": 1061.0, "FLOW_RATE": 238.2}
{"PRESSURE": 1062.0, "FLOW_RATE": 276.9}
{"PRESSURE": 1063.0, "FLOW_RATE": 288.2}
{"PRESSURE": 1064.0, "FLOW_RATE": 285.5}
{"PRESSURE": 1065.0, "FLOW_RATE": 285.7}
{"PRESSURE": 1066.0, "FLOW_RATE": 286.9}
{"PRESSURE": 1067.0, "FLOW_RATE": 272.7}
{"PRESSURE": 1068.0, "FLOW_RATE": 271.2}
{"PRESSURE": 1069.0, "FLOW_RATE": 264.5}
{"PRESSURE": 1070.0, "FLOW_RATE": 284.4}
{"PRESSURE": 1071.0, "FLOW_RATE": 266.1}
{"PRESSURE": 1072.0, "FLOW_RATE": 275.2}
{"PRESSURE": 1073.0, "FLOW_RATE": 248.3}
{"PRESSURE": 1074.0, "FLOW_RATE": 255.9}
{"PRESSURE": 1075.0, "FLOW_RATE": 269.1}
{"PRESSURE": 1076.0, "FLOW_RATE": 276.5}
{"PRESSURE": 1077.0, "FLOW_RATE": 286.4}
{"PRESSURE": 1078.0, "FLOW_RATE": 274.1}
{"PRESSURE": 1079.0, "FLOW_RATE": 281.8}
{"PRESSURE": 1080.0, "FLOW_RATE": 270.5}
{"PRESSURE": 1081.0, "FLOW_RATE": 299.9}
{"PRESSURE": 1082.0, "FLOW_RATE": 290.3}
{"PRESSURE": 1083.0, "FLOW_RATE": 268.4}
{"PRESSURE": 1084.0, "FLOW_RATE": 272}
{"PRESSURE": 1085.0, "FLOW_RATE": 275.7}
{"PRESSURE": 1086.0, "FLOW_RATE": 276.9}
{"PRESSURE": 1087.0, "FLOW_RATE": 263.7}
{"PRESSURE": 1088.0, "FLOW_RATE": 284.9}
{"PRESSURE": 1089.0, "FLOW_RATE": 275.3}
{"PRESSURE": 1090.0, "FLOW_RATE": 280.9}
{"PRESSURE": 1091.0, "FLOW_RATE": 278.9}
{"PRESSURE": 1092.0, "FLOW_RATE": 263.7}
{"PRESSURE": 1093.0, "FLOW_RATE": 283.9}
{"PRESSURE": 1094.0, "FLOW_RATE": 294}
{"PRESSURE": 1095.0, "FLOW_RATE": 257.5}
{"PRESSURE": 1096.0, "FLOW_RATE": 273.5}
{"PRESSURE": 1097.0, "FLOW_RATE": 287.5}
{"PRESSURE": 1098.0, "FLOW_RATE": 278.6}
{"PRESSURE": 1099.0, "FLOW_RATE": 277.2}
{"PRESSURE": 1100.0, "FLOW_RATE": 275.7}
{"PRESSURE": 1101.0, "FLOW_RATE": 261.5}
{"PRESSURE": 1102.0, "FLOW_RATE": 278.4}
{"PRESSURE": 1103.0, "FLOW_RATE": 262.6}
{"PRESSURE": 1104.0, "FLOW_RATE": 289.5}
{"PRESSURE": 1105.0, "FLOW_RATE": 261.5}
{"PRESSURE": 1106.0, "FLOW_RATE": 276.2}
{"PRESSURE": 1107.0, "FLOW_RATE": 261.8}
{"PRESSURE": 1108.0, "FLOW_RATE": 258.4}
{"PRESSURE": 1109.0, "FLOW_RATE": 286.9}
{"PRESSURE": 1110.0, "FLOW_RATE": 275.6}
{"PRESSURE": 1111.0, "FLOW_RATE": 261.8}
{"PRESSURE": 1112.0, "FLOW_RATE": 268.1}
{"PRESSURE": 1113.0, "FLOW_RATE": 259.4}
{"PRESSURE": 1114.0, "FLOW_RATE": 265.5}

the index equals 1.3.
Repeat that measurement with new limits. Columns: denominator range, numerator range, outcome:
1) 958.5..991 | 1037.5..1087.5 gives 1.66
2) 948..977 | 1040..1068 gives 1.76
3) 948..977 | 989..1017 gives 1.48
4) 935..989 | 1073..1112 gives 1.59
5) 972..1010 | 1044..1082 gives 1.33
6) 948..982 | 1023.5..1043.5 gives 1.57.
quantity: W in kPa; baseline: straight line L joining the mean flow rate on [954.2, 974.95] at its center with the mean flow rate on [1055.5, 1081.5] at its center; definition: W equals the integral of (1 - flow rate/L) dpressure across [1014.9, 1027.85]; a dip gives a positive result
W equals -2.00 kPa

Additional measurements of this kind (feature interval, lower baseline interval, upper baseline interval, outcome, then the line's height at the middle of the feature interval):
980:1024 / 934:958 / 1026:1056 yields 1.8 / 227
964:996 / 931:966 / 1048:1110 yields 5.0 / 204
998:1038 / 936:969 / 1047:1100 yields -1.2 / 225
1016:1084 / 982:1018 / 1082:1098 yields -1.9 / 250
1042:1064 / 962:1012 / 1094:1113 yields -2.2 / 235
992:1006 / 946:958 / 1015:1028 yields 0.4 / 222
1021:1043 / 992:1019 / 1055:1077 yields 0.1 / 242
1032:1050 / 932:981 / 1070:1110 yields -0.7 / 237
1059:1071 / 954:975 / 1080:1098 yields -1.0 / 250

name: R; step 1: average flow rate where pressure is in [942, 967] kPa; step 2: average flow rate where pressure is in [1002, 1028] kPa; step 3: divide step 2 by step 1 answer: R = 1.40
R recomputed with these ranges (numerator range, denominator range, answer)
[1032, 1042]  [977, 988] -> 1.25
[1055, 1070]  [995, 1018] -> 1.20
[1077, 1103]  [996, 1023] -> 1.22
